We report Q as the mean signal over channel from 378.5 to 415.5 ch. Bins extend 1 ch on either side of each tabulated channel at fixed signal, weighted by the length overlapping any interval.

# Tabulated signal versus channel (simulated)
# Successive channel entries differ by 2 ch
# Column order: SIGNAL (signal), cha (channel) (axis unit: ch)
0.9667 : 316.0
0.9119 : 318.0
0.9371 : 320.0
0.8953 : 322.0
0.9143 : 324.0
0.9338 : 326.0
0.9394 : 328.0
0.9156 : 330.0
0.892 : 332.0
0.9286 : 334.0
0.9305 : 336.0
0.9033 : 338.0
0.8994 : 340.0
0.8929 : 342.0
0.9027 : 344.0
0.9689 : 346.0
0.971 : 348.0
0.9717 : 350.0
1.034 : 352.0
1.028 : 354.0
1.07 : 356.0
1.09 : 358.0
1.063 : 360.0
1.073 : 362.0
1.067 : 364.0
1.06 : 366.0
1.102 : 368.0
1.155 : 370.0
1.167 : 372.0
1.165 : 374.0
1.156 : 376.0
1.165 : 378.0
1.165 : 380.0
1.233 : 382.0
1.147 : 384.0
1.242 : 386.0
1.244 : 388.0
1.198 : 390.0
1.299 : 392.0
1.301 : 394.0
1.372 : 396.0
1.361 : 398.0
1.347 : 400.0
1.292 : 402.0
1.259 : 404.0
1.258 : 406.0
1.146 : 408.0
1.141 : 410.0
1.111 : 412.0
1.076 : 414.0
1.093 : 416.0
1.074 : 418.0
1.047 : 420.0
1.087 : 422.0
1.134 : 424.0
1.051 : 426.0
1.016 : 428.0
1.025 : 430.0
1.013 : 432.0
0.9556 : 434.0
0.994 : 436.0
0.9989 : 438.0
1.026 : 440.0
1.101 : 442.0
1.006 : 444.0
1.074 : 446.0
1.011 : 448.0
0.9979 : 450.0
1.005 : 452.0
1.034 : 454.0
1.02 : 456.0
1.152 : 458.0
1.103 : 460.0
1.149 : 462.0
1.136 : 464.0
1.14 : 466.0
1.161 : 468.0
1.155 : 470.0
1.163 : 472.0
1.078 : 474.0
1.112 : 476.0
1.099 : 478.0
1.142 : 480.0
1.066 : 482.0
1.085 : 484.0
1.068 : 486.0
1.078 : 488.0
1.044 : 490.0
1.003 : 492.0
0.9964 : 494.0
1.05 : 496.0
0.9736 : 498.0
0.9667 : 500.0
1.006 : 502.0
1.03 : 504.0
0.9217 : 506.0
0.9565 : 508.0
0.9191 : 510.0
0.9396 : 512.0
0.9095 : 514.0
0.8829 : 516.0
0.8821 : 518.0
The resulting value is 1.23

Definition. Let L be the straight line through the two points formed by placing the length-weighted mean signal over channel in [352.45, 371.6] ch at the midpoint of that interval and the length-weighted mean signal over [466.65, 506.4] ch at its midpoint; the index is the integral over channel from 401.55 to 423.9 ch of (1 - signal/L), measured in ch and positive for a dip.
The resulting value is -1.4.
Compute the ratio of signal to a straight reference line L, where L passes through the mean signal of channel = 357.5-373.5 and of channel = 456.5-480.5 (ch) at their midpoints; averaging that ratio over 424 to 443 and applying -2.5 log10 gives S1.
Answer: 0.09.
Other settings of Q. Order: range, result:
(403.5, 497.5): 1.08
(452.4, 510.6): 1.06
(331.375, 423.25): 1.11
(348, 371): 1.06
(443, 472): 1.08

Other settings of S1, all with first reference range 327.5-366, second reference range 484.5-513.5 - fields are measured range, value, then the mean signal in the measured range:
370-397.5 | -0.23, 1.22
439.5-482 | -0.10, 1.09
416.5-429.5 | -0.08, 1.07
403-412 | -0.21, 1.19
